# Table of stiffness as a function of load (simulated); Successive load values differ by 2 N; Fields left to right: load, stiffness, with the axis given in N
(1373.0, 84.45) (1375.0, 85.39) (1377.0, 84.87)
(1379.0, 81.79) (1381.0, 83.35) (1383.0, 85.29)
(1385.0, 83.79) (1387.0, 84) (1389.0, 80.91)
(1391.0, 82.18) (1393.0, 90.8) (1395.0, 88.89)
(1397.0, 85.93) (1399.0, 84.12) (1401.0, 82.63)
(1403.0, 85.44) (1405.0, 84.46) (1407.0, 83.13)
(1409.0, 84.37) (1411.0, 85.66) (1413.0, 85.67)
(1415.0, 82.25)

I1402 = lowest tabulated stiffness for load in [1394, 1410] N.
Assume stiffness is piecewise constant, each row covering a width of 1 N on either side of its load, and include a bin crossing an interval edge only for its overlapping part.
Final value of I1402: 82.63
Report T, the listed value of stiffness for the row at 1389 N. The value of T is 80.91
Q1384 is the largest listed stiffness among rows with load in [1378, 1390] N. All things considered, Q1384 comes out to 85.29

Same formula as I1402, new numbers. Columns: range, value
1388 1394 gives 80.91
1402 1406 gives 84.46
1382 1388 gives 83.79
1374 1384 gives 81.79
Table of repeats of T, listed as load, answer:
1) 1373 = 84.45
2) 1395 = 88.89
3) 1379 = 81.79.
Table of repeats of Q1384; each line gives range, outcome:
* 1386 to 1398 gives 90.8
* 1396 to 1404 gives 85.93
